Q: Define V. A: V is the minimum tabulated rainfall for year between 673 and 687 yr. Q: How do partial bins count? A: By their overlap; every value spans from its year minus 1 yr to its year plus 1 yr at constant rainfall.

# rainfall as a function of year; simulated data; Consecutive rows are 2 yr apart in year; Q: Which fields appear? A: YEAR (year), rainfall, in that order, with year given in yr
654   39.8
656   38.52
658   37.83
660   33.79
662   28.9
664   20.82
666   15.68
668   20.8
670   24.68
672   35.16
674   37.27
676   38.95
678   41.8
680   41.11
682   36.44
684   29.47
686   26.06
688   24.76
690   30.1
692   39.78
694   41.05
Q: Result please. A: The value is 26.06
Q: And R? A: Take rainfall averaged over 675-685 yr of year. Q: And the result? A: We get 37.6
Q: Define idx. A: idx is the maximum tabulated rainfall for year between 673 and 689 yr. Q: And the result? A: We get 41.8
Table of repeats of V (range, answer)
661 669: 15.68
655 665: 20.82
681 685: 29.47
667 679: 20.8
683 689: 24.76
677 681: 41.11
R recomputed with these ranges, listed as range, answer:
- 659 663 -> 31.3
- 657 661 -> 35.8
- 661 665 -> 24.9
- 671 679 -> 38.3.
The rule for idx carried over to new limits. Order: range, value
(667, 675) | 37.27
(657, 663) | 37.83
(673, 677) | 38.95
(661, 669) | 28.9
